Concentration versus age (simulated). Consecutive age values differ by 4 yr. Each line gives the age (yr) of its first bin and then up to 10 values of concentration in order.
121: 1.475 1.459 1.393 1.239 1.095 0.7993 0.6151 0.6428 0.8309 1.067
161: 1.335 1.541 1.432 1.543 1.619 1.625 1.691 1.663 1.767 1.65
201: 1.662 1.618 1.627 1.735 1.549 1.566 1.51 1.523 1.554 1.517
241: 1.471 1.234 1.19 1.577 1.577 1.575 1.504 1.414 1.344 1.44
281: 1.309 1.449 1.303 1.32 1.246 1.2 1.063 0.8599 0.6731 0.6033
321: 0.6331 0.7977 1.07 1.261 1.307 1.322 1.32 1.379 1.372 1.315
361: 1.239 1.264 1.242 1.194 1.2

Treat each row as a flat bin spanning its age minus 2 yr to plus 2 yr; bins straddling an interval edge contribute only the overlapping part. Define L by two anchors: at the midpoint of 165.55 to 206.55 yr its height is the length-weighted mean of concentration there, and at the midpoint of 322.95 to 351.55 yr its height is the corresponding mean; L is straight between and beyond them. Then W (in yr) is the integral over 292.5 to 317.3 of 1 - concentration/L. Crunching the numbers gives 5.7 yr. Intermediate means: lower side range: 1.62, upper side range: 1.21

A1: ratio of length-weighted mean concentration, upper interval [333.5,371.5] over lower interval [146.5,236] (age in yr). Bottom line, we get 0.88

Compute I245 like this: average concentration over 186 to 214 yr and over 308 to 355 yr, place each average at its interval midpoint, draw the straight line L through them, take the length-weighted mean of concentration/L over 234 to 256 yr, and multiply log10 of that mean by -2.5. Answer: 0.04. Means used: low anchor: 1.67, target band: 1.41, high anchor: 1.05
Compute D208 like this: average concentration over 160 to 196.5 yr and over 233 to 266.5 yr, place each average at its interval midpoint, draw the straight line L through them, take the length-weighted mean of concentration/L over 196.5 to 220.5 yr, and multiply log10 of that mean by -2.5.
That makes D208 -0.07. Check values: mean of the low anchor 1.59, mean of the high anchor 1.46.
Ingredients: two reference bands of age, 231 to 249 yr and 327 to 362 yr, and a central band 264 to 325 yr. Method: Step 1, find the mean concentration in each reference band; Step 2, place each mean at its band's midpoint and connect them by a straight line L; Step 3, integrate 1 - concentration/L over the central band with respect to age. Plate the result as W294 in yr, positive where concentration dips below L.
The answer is 9.7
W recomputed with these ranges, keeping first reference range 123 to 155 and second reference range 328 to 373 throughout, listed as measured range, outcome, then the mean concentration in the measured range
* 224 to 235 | -3.96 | 1.53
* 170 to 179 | -4.35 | 1.56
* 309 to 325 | 7.16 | 0.685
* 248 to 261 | -3.69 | 1.49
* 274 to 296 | -2.95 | 1.36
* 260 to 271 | -2.99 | 1.49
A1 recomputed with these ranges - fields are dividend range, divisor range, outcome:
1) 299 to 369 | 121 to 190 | 0.87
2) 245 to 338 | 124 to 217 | 0.87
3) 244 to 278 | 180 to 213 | 0.86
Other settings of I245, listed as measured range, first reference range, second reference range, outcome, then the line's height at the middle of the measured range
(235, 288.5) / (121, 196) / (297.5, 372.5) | -0.195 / 1.19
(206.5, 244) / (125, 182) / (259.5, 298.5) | -0.187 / 1.31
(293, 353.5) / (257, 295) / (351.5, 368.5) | 0.241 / 1.35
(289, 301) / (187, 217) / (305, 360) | -0.025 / 1.24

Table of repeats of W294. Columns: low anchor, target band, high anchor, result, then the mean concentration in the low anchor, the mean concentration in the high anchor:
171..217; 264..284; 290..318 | -3.5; 1.65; 1.02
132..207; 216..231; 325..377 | -2.5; 1.34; 1.25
